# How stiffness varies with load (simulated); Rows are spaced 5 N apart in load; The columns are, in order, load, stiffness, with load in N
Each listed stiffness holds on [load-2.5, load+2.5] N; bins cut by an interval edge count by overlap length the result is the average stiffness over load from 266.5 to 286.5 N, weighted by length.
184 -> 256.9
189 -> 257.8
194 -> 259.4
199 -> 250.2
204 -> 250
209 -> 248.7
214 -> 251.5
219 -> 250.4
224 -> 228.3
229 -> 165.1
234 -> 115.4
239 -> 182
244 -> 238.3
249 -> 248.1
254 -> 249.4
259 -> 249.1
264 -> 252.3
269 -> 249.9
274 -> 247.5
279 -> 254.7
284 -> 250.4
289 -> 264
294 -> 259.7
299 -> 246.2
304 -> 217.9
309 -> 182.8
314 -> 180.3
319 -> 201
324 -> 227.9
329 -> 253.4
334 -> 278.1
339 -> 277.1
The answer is 251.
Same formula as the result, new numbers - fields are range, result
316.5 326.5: 214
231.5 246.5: 179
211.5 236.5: 202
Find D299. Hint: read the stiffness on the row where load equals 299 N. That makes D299 246.2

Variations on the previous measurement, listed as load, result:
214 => 251.5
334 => 278.1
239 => 182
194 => 259.4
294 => 259.7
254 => 249.4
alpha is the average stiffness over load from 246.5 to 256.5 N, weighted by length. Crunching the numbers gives 249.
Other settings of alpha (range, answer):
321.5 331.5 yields 241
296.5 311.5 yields 216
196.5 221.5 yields 250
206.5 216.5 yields 250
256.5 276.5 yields 250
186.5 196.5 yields 259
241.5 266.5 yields 247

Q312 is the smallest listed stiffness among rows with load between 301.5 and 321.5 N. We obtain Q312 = 180.3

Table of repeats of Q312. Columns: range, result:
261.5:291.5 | 247.5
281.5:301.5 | 246.2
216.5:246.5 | 115.4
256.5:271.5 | 249.1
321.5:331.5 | 227.9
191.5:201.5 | 250.2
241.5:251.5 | 238.3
